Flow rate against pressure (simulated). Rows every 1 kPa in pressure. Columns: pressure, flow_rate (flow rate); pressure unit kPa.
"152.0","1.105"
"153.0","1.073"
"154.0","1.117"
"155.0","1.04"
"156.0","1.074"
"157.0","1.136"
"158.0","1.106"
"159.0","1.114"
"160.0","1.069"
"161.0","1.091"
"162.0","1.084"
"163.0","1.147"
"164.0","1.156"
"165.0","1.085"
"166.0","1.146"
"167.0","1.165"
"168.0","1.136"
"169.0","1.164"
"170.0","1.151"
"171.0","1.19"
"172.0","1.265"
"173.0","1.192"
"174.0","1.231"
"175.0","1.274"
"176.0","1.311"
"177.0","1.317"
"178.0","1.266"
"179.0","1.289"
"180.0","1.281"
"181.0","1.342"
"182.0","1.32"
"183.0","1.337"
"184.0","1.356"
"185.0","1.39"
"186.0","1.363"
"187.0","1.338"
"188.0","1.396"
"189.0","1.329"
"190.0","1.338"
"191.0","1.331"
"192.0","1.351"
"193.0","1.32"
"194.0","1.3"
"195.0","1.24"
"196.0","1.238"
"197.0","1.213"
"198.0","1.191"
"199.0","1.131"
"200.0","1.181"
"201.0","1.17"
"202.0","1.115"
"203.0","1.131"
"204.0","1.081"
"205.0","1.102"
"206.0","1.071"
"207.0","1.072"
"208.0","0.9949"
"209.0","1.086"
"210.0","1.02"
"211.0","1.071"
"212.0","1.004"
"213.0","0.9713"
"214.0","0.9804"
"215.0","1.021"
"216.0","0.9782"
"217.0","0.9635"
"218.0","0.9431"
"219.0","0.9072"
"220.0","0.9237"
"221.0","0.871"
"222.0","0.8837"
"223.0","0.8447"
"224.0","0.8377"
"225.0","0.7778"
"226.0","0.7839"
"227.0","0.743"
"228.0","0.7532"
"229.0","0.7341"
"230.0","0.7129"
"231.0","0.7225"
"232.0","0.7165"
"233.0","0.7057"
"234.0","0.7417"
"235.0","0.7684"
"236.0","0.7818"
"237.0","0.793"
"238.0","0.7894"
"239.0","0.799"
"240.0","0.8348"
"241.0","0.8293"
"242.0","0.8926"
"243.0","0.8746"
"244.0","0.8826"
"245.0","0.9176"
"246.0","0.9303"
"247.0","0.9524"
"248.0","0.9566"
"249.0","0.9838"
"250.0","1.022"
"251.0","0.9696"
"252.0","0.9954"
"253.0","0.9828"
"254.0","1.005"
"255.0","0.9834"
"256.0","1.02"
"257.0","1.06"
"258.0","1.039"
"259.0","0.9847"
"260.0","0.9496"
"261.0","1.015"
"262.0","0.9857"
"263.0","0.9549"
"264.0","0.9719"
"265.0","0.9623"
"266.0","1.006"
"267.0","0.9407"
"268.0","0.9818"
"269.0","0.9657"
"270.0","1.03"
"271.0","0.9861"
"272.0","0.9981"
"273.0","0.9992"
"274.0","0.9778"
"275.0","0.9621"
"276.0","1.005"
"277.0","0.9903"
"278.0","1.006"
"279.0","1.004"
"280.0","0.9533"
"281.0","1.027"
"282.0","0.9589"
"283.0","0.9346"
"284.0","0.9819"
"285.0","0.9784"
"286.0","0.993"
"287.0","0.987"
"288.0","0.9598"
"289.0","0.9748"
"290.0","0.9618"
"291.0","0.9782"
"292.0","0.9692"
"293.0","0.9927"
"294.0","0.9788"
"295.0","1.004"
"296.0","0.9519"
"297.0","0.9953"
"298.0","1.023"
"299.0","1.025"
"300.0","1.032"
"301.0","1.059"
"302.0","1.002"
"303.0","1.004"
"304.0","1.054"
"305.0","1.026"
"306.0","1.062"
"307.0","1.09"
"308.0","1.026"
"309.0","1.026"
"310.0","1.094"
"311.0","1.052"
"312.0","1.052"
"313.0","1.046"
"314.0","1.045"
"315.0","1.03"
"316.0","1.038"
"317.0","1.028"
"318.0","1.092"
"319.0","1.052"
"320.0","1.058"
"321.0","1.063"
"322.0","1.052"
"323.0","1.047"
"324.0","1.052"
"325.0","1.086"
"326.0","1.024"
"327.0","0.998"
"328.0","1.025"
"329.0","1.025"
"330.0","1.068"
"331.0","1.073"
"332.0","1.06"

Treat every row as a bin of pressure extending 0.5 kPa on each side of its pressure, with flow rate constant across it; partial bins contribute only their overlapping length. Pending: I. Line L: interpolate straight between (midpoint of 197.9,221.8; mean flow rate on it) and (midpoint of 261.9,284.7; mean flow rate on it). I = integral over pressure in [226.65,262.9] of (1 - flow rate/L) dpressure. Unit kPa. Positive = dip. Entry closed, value 4.32 kPa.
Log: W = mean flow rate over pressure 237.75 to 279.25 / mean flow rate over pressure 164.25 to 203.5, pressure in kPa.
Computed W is 0.77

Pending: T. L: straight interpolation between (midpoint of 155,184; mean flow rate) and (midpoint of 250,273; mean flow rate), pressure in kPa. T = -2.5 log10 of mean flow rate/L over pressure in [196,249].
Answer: 0.16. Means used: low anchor 1.19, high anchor 0.991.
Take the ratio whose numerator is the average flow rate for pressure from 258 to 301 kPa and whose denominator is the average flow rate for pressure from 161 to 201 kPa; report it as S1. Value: 0.8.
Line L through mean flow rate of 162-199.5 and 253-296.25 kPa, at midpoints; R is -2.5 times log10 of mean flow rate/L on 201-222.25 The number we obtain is 0.15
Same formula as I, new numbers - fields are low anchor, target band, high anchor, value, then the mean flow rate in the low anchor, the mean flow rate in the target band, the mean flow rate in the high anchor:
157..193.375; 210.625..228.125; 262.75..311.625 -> 3.68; 1.24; 0.905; 0.998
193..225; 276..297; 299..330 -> 1.32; 1.05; 0.98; 1.04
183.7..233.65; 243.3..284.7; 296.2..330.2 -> 2.60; 1.05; 0.981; 1.04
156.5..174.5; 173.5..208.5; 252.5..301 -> -4.35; 1.15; 1.25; 0.989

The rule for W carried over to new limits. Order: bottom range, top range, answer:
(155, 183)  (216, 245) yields 0.69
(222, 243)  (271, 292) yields 1.25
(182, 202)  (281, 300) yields 0.76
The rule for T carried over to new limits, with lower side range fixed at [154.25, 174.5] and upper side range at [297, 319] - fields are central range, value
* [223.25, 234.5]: 0.41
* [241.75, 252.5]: 0.15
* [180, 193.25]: -0.20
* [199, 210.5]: 0.02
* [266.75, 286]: 0.08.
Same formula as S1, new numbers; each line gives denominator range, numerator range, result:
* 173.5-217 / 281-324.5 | 0.85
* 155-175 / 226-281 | 0.80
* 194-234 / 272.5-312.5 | 1.03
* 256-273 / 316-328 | 1.06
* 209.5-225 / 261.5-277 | 1.04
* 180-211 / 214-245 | 0.68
